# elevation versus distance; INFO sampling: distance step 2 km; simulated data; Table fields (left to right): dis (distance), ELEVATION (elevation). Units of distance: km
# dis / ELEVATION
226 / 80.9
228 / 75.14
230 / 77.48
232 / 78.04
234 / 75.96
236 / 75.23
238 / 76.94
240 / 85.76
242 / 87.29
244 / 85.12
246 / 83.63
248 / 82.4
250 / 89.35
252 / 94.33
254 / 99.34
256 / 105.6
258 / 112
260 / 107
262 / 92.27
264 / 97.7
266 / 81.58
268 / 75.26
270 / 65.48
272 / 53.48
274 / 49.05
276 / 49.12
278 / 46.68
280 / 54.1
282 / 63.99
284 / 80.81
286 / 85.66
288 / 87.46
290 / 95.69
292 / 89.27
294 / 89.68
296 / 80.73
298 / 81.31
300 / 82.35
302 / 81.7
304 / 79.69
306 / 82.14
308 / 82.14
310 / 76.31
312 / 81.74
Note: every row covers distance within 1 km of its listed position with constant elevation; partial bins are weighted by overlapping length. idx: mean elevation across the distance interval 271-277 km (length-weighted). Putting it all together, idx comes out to 50.5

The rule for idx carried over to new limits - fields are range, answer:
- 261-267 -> 90.5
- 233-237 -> 75.6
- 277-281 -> 50.4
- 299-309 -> 81.6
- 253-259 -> 106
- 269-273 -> 59.5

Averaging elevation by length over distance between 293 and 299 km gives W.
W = 83.9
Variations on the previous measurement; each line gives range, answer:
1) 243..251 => 85.1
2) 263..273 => 74.7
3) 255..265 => 103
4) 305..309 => 82.1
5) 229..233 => 77.8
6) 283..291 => 87.4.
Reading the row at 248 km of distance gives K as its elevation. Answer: 82.4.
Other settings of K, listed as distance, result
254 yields 99.34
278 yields 46.68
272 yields 53.48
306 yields 82.14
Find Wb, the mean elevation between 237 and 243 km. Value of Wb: 83.3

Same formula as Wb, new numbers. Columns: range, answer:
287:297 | 88.6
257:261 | 110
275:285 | 58.9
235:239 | 76.1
